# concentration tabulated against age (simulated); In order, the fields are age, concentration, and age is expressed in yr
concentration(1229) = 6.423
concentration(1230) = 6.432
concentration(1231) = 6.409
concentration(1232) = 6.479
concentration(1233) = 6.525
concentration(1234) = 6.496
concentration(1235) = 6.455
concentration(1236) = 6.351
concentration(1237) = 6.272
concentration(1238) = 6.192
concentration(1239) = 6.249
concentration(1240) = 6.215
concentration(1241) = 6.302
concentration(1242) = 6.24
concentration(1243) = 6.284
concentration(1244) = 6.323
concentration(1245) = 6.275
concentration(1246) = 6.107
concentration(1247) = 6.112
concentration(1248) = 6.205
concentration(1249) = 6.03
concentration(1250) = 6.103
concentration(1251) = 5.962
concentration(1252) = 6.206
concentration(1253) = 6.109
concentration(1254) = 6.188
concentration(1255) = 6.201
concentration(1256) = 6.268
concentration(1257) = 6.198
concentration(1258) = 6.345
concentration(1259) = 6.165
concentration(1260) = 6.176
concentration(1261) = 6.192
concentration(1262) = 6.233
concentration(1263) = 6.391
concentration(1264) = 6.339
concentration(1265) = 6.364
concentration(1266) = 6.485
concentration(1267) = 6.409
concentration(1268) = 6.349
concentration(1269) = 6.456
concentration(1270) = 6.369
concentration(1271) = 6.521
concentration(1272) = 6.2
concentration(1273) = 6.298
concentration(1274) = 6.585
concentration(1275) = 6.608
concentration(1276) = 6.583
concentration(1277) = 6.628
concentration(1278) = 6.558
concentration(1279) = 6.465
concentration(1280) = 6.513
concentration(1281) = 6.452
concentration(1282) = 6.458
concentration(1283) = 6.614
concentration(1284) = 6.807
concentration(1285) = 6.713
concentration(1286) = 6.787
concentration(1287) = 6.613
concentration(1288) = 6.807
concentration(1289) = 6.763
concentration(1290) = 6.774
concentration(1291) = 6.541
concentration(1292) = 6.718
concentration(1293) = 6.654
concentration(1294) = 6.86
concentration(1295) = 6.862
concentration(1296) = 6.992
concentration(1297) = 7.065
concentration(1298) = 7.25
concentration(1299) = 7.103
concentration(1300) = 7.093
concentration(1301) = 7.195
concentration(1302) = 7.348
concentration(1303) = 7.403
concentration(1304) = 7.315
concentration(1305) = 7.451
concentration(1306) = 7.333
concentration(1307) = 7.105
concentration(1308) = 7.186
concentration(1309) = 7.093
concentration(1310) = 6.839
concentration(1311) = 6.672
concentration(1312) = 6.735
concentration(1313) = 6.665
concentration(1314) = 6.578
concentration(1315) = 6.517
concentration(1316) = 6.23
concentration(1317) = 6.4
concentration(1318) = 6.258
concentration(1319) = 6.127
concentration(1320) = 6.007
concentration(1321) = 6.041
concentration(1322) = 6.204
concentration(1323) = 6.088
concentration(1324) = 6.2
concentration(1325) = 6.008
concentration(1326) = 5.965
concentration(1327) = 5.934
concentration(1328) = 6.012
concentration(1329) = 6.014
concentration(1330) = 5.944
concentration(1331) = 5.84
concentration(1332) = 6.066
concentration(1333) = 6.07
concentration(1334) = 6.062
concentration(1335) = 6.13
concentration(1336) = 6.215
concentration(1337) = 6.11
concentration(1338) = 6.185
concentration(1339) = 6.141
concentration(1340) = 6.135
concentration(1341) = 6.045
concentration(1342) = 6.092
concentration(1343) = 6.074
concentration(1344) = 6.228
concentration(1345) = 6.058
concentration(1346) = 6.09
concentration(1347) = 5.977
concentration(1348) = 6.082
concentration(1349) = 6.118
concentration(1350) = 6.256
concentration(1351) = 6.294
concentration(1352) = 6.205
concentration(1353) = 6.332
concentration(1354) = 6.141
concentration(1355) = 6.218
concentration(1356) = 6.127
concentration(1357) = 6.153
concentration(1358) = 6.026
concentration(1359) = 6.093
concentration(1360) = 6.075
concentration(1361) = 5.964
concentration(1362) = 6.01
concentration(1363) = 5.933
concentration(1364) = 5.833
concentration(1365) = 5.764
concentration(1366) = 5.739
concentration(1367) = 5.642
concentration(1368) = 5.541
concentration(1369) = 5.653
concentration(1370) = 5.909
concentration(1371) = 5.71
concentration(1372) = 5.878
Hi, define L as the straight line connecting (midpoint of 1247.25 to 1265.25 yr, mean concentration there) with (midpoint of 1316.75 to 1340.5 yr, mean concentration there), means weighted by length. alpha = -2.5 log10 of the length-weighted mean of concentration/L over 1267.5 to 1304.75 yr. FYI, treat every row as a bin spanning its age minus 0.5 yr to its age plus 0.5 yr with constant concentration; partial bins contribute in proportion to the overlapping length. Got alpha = -0.10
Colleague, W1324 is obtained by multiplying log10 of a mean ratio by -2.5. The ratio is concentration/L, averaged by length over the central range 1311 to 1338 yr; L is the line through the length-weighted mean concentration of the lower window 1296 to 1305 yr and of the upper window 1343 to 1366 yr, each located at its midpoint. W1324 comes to 0.09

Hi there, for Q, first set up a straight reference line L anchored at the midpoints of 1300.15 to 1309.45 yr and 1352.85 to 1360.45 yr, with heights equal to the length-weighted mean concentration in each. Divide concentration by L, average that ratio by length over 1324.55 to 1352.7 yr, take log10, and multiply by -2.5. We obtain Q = 0.08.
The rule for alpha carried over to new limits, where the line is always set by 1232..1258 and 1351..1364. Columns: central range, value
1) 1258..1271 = -0.020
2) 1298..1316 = -0.141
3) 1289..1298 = -0.108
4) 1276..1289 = -0.072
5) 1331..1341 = 0.004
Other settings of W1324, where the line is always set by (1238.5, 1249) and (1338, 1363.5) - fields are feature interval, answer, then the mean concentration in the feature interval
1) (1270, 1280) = -0.05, 6.49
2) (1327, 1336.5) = 0.02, 6.03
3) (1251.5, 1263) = 0.00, 6.22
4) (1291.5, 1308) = -0.15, 7.11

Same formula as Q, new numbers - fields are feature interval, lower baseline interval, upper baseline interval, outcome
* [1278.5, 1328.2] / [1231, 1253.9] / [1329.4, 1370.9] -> -0.09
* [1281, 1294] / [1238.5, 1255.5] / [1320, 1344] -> -0.09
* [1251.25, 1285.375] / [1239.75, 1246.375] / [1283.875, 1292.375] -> 0.02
